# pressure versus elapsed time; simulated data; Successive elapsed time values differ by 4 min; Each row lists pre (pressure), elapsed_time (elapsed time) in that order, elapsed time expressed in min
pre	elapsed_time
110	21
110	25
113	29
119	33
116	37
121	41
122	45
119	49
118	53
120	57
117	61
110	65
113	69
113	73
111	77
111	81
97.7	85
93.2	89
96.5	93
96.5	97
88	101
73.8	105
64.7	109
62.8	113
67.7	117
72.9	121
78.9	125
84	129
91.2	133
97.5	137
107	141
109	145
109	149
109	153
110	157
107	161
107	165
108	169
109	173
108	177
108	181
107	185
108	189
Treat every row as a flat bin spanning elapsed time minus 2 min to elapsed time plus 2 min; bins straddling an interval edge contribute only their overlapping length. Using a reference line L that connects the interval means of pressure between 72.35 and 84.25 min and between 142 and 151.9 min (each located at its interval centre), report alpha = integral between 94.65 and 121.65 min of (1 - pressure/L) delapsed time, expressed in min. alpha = 8.36 min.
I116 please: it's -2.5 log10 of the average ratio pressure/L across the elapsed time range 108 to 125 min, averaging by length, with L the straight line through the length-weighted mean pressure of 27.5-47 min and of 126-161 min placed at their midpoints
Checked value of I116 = 0.47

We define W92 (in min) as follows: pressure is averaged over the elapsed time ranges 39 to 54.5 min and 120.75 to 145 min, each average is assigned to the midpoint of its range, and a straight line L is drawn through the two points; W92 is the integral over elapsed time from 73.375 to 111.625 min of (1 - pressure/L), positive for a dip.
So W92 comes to 4.51 min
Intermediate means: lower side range 120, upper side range 91.4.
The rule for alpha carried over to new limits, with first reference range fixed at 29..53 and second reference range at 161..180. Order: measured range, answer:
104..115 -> 4.5 min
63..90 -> 1.9 min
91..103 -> 2.1 min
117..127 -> 3.4 min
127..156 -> 2.4 min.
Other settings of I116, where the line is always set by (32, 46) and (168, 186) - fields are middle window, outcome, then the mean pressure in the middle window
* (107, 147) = 0.32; 83.6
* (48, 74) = 0.02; 116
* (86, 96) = 0.20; 95.3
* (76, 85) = 0.08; 108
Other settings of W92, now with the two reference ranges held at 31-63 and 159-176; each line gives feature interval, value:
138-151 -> 0.3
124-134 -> 2.4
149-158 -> 0.0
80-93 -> 1.8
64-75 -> 0.4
